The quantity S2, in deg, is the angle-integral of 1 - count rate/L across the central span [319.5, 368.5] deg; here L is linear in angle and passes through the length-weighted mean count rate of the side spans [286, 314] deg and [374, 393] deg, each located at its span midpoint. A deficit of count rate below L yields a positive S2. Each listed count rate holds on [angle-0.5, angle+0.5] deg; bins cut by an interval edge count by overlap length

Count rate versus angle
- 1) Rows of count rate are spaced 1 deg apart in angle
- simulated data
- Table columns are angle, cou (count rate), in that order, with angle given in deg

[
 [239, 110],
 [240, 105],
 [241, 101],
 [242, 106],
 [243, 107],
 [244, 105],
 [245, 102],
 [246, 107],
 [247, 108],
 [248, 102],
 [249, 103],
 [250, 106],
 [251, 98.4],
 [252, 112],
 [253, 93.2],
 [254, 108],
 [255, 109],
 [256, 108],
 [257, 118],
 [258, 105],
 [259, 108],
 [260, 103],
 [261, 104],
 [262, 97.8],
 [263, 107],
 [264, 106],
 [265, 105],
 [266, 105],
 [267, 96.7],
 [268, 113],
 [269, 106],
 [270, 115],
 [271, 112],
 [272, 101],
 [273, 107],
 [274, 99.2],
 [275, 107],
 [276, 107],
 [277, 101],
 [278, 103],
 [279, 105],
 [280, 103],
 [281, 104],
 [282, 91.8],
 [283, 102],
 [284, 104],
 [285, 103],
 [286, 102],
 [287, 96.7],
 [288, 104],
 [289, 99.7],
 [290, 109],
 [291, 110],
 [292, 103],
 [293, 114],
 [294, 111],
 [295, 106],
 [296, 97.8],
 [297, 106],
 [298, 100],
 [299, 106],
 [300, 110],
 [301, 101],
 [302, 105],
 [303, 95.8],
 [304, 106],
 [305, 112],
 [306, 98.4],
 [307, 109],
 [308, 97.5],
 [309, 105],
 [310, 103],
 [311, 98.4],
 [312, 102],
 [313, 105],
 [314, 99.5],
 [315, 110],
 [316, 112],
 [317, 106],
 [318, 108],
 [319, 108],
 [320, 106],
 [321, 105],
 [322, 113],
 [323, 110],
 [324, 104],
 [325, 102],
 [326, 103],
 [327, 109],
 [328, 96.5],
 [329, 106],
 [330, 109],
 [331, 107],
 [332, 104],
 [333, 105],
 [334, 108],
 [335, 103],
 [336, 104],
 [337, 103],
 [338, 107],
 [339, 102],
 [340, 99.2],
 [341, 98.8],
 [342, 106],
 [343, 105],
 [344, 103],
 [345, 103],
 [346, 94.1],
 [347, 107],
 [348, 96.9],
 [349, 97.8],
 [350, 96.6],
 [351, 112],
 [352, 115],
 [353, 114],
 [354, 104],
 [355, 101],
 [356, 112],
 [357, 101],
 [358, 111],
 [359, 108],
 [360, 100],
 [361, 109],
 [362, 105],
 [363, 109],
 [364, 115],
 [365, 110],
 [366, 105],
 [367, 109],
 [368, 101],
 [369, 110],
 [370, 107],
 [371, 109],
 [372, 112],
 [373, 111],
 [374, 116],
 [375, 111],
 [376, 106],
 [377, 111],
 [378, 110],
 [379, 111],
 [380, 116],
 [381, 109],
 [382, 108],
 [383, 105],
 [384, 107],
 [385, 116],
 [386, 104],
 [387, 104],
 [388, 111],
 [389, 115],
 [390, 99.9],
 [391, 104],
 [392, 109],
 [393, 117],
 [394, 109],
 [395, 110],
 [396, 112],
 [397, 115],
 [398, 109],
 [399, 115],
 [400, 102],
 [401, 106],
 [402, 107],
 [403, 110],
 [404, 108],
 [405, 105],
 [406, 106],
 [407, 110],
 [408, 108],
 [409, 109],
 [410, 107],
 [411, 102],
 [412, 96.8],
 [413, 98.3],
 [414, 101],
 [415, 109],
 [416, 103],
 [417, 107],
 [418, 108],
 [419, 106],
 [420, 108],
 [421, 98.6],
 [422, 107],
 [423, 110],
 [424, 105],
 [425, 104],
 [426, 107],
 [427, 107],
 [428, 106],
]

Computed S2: 0.7 deg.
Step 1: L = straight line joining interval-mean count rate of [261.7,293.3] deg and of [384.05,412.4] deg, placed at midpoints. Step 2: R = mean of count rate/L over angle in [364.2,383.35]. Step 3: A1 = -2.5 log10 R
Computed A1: -0.02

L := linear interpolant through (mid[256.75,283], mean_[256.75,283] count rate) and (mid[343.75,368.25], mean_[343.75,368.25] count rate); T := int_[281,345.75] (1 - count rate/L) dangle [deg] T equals 0.6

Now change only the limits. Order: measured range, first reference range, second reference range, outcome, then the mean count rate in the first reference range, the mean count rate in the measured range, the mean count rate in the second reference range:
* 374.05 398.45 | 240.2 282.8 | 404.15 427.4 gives -1.0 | 105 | 110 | 105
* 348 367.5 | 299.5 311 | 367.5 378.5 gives 0.2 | 104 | 107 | 109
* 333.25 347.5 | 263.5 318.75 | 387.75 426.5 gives 0.3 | 104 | 103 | 107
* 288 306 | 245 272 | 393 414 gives 0.2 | 106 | 105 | 107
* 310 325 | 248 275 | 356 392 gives 0.2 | 106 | 106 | 109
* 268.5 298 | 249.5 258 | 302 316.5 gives 0.2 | 106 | 104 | 104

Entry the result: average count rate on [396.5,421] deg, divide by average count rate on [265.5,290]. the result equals 1.0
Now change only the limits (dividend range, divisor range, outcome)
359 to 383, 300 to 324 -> 1.04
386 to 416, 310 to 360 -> 1.02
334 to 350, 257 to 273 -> 0.96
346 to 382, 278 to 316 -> 1.04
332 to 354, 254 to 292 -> 0.99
